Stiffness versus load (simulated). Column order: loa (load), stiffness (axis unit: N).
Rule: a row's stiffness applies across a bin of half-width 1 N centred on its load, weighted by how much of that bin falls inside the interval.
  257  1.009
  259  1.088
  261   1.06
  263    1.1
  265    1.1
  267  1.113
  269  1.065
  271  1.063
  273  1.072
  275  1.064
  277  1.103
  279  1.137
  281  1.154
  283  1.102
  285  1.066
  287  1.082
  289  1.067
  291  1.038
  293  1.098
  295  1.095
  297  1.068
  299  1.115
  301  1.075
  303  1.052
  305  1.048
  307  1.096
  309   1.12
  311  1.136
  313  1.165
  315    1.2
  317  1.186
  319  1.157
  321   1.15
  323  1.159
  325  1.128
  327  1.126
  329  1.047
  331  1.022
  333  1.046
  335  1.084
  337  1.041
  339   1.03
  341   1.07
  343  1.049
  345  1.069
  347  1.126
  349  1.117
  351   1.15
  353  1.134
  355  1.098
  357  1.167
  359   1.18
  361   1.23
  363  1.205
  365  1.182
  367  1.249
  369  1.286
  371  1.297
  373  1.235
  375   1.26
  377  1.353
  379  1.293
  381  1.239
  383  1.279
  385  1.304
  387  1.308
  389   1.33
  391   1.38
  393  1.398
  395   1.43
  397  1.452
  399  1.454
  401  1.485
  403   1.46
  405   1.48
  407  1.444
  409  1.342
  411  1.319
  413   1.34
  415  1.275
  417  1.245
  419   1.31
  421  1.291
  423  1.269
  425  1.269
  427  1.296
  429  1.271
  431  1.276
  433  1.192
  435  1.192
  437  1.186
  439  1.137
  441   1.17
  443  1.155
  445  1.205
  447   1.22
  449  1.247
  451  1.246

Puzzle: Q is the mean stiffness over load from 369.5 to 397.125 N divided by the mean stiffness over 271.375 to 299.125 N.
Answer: 1.2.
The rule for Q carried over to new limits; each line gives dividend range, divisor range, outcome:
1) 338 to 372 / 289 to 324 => 1.04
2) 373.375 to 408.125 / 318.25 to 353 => 1.25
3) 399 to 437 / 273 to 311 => 1.21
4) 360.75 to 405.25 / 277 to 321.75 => 1.20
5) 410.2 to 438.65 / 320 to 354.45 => 1.16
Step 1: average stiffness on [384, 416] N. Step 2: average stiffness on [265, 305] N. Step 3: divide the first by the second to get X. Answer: 1.3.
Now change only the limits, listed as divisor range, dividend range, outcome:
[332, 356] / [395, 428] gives 1.25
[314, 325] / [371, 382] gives 1.10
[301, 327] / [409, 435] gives 1.13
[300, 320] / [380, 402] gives 1.22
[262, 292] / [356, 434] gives 1.20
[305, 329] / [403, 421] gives 1.18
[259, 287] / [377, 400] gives 1.24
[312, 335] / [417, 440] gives 1.11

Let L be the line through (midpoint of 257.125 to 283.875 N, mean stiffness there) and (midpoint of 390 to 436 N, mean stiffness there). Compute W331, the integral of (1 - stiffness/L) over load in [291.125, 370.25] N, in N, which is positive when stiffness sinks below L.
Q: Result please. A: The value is 5.0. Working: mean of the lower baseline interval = 1.09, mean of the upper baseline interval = 1.34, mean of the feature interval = 1.12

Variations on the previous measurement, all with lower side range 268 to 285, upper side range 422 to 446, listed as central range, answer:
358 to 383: -1.8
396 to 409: -2.8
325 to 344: 1.3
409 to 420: -0.9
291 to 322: 0.1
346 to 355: 0.2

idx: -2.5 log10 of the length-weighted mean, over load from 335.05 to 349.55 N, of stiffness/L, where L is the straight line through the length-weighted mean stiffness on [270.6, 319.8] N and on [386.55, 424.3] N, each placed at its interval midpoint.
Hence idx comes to 0.14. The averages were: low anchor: 1.1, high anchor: 1.37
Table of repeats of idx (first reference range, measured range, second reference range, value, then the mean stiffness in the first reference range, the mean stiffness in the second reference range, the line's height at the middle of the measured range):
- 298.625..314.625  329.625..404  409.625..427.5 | -0.02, 1.1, 1.29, 1.2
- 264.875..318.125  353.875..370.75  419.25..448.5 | -0.04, 1.1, 1.23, 1.16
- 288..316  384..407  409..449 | -0.17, 1.1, 1.25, 1.21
